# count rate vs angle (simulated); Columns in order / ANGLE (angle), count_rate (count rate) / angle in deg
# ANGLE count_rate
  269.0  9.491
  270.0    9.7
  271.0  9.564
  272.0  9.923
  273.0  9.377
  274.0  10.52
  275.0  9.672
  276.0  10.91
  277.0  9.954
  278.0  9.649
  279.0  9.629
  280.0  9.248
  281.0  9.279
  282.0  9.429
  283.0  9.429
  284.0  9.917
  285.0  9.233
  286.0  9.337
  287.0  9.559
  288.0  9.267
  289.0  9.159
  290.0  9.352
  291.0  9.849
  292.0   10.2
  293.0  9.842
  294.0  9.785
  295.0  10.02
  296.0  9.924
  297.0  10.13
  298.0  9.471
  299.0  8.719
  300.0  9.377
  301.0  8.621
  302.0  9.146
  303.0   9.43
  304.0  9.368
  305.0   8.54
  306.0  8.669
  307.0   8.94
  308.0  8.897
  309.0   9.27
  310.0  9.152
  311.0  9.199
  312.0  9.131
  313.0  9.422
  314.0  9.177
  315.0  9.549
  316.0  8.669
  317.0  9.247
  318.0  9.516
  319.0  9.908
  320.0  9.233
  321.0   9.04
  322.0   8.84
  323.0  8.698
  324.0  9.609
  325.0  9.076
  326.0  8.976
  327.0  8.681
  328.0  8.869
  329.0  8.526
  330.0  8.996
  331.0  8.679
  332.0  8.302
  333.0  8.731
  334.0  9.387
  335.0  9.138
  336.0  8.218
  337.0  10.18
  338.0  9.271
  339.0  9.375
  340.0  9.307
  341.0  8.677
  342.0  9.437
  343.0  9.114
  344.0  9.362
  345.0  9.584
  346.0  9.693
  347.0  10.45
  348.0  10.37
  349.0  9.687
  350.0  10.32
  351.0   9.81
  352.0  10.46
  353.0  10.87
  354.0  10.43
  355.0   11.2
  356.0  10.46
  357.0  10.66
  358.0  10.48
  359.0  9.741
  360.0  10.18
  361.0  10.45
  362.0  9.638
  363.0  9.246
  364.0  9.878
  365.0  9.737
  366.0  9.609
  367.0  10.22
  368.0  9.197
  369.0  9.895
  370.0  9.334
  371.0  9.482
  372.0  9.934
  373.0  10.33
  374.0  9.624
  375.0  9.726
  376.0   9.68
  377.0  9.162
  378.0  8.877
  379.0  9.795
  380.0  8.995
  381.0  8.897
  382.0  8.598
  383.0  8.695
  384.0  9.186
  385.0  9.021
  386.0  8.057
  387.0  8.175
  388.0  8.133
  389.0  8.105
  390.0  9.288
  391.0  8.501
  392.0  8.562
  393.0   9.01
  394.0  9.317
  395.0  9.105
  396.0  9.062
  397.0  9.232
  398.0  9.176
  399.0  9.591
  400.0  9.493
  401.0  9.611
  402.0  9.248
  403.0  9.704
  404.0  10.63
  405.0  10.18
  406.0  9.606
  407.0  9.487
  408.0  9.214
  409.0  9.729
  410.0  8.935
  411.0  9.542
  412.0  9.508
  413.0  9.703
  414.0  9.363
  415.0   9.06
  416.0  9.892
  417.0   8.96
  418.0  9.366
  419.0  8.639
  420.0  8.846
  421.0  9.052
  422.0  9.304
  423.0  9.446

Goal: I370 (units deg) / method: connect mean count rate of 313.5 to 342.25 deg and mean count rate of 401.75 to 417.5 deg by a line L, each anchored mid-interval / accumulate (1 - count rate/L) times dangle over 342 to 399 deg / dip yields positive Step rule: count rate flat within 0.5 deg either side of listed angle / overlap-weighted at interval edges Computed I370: -1.3 deg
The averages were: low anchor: 9.08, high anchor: 9.55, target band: 9.53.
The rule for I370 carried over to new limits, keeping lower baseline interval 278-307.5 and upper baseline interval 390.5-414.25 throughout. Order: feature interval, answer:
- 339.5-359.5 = -1.3 deg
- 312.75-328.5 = 0.4 deg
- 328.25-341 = 0.6 deg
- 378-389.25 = 0.8 deg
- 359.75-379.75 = -0.6 deg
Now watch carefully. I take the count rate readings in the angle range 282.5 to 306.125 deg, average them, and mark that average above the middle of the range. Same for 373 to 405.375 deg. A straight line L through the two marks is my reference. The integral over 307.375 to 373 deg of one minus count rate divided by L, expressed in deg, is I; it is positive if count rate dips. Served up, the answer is -1.5 deg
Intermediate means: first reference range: 9.44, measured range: 9.51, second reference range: 9.15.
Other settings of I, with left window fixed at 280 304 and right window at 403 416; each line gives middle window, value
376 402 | 1.66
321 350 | 0.99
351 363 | -1.00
